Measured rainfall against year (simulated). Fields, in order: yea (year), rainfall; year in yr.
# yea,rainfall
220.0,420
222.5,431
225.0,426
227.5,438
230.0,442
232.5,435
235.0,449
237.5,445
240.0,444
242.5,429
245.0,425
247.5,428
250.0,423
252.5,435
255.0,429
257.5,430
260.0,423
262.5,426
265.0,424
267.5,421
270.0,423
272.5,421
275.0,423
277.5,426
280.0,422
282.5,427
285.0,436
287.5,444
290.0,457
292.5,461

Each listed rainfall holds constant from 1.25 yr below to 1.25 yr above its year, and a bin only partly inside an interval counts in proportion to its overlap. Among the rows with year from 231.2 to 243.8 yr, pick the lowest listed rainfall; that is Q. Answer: 429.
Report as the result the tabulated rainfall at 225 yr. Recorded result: 426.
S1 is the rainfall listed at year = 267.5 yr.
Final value 421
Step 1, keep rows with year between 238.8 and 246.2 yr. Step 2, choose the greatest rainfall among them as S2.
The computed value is 444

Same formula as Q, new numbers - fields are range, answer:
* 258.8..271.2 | 421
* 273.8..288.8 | 422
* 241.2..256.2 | 423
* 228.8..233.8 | 435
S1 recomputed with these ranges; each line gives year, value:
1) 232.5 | 435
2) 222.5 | 431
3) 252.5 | 435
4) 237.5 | 445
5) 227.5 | 438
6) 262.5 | 426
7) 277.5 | 426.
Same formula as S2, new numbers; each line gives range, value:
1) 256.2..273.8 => 430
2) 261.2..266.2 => 426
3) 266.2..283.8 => 427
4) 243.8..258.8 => 435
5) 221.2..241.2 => 449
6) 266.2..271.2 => 423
